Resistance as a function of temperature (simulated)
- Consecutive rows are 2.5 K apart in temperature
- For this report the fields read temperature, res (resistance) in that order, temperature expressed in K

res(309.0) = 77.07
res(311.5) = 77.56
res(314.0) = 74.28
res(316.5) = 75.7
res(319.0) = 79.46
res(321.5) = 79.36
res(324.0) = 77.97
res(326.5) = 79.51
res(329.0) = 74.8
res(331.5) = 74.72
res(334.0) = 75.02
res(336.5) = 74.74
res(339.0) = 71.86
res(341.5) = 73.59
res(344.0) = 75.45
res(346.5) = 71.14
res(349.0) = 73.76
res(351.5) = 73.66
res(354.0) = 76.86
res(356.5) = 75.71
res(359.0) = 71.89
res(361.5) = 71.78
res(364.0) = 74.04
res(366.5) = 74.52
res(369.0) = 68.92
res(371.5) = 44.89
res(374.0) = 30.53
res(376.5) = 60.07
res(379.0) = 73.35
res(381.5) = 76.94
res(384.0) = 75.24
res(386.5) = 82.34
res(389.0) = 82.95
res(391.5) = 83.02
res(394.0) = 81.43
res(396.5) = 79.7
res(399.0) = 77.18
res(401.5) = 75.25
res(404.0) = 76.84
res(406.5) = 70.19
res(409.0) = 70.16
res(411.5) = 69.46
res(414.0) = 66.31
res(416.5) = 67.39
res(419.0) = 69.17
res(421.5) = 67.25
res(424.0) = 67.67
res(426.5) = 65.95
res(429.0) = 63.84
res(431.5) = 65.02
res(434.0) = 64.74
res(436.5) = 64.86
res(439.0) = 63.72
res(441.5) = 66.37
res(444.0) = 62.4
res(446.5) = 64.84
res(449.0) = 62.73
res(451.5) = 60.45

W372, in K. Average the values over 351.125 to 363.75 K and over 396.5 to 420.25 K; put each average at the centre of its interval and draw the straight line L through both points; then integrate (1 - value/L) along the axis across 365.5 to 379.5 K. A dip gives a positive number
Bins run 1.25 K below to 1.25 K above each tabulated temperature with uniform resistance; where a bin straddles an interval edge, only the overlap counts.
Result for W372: 3.0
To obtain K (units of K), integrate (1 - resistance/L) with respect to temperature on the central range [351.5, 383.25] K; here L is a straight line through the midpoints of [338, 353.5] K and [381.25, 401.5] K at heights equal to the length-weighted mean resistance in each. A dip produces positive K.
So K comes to 3.9 K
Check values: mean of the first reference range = 73.4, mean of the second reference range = 79.7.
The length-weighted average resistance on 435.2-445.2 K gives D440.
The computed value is 64.3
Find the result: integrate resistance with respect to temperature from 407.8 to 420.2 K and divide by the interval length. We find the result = 68.5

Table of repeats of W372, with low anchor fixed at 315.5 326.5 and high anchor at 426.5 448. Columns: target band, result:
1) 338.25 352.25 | 0.4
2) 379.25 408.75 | -3.5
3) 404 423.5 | -0.5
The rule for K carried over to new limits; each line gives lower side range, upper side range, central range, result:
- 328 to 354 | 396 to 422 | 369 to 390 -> 1.98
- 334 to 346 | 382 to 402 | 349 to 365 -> 0.38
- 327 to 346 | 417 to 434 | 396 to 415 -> -1.32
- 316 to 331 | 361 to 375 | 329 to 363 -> -2.43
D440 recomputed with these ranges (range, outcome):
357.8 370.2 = 72.2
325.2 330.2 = 77.2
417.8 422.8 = 68.2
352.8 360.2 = 74.8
